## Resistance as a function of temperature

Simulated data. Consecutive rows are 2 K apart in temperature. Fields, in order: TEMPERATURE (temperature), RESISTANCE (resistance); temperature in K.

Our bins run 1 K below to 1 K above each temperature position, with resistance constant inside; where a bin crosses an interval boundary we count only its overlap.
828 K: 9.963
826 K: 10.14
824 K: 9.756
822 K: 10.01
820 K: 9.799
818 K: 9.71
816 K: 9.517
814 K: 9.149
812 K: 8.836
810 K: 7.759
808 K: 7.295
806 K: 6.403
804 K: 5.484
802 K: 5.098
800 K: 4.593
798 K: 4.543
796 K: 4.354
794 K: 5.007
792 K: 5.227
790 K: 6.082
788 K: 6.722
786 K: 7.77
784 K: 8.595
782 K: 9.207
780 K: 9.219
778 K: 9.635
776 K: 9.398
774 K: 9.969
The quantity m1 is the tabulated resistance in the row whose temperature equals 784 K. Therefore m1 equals 8.595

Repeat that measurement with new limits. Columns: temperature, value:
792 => 5.227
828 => 9.963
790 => 6.082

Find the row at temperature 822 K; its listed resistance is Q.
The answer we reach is 10.01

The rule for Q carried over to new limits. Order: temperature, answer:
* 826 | 10.14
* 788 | 6.722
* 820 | 9.799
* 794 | 5.007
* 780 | 9.219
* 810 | 7.759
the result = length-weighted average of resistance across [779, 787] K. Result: 8.7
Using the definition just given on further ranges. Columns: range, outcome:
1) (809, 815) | 8.58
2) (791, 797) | 4.86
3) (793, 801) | 4.62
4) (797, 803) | 4.74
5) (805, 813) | 7.57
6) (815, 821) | 9.68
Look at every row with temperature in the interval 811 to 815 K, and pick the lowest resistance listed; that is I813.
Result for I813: 8.836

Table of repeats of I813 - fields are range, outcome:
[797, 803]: 4.543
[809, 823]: 7.759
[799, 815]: 4.593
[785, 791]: 6.082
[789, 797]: 4.354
